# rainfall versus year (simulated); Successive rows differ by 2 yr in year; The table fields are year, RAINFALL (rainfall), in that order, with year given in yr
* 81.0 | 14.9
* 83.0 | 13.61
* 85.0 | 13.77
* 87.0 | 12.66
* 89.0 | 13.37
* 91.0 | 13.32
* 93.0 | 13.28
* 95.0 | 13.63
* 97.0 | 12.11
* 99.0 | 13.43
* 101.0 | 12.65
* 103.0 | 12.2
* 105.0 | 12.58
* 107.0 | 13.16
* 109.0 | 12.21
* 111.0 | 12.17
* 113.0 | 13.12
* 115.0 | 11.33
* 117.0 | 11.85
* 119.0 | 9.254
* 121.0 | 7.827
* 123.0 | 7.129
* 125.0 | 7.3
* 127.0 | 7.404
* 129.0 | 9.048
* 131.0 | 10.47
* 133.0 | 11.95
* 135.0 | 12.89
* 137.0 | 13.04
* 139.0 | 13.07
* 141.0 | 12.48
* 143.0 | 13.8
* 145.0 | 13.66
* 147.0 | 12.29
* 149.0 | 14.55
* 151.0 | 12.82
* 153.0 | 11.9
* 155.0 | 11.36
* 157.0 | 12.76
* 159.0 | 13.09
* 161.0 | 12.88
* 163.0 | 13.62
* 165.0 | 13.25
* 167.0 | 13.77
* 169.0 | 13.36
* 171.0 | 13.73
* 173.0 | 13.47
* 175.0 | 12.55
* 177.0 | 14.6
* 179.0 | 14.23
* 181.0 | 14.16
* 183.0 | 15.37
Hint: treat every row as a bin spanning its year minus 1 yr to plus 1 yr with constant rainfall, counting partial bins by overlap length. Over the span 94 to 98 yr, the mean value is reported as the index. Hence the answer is 12.9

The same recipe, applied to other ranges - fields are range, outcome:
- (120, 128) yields 7.42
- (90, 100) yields 13.2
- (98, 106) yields 12.7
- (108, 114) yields 12.5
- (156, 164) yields 13.1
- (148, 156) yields 12.7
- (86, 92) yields 13.1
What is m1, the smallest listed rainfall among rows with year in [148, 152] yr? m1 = 12.82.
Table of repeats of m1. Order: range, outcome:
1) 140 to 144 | 12.48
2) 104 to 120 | 9.254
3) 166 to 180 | 12.55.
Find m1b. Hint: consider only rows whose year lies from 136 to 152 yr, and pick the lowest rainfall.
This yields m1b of 12.29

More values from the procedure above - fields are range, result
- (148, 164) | 11.36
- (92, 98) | 12.11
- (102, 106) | 12.2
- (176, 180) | 14.23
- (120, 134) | 7.129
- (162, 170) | 13.25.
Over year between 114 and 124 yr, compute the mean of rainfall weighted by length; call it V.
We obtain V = 9.48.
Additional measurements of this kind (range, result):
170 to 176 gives 13.2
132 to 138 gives 12.6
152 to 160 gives 12.3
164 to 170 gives 13.5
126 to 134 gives 9.72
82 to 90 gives 13.4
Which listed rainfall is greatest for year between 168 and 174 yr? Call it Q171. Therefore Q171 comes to 13.73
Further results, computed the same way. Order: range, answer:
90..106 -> 13.63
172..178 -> 14.6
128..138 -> 13.04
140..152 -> 14.55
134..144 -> 13.8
